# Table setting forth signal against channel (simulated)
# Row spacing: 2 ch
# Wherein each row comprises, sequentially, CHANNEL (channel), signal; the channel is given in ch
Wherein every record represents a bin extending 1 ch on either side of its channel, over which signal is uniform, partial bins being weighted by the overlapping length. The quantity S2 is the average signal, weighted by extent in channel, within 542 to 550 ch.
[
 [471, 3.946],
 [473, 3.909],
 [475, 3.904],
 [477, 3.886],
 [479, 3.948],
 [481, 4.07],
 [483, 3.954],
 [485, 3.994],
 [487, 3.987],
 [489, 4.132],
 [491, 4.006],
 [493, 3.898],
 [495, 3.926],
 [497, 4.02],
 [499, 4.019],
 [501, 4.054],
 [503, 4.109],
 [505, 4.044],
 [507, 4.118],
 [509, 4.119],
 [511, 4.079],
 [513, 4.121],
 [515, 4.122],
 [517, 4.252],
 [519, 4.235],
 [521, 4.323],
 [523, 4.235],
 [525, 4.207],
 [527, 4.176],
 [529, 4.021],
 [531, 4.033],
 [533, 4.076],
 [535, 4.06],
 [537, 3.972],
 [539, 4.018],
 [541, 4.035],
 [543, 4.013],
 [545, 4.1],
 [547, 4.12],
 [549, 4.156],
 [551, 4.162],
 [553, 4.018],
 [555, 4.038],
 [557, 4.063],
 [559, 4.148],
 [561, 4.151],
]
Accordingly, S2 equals 4.1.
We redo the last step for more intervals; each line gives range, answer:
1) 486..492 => 4.04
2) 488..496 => 3.99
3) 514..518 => 4.19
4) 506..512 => 4.11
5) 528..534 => 4.04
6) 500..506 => 4.07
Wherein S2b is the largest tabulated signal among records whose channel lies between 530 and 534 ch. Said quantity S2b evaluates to 4.076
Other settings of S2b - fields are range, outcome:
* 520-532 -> 4.323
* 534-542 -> 4.06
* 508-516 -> 4.122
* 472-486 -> 4.07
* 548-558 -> 4.162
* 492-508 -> 4.118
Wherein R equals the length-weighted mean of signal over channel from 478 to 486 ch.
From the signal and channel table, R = 3.99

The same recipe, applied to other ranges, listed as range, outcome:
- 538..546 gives 4.04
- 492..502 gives 3.98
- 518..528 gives 4.24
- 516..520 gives 4.24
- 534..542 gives 4.02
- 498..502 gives 4.04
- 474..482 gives 3.95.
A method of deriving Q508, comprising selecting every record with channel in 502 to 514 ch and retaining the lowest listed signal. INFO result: 4.044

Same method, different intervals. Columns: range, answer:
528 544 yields 3.972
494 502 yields 3.926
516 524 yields 4.235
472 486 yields 3.886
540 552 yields 4.013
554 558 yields 4.038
